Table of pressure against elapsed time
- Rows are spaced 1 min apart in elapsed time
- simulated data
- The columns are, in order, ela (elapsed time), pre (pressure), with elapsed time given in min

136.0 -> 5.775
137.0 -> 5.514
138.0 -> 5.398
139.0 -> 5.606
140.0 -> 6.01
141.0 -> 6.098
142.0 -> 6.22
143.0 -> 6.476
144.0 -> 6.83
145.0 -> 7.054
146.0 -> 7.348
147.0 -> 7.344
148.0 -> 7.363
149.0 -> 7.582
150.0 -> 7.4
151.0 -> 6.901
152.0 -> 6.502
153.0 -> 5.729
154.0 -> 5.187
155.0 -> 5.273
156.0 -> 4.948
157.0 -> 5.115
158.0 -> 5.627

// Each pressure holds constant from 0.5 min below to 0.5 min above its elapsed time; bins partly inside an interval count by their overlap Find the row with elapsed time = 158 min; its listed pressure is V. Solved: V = 5.627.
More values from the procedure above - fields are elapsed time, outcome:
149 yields 7.582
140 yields 6.01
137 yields 5.514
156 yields 4.948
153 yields 5.729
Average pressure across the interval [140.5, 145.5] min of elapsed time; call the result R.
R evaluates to 6.54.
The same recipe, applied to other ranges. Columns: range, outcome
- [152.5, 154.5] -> 5.46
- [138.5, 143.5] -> 6.08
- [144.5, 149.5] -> 7.34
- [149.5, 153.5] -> 6.63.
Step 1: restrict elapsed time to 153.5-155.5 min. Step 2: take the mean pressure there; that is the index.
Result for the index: 5.23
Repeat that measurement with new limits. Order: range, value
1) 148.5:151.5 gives 7.29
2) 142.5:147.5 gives 7.01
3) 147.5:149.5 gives 7.47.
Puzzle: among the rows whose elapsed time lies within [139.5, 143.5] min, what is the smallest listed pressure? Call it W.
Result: 6.01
